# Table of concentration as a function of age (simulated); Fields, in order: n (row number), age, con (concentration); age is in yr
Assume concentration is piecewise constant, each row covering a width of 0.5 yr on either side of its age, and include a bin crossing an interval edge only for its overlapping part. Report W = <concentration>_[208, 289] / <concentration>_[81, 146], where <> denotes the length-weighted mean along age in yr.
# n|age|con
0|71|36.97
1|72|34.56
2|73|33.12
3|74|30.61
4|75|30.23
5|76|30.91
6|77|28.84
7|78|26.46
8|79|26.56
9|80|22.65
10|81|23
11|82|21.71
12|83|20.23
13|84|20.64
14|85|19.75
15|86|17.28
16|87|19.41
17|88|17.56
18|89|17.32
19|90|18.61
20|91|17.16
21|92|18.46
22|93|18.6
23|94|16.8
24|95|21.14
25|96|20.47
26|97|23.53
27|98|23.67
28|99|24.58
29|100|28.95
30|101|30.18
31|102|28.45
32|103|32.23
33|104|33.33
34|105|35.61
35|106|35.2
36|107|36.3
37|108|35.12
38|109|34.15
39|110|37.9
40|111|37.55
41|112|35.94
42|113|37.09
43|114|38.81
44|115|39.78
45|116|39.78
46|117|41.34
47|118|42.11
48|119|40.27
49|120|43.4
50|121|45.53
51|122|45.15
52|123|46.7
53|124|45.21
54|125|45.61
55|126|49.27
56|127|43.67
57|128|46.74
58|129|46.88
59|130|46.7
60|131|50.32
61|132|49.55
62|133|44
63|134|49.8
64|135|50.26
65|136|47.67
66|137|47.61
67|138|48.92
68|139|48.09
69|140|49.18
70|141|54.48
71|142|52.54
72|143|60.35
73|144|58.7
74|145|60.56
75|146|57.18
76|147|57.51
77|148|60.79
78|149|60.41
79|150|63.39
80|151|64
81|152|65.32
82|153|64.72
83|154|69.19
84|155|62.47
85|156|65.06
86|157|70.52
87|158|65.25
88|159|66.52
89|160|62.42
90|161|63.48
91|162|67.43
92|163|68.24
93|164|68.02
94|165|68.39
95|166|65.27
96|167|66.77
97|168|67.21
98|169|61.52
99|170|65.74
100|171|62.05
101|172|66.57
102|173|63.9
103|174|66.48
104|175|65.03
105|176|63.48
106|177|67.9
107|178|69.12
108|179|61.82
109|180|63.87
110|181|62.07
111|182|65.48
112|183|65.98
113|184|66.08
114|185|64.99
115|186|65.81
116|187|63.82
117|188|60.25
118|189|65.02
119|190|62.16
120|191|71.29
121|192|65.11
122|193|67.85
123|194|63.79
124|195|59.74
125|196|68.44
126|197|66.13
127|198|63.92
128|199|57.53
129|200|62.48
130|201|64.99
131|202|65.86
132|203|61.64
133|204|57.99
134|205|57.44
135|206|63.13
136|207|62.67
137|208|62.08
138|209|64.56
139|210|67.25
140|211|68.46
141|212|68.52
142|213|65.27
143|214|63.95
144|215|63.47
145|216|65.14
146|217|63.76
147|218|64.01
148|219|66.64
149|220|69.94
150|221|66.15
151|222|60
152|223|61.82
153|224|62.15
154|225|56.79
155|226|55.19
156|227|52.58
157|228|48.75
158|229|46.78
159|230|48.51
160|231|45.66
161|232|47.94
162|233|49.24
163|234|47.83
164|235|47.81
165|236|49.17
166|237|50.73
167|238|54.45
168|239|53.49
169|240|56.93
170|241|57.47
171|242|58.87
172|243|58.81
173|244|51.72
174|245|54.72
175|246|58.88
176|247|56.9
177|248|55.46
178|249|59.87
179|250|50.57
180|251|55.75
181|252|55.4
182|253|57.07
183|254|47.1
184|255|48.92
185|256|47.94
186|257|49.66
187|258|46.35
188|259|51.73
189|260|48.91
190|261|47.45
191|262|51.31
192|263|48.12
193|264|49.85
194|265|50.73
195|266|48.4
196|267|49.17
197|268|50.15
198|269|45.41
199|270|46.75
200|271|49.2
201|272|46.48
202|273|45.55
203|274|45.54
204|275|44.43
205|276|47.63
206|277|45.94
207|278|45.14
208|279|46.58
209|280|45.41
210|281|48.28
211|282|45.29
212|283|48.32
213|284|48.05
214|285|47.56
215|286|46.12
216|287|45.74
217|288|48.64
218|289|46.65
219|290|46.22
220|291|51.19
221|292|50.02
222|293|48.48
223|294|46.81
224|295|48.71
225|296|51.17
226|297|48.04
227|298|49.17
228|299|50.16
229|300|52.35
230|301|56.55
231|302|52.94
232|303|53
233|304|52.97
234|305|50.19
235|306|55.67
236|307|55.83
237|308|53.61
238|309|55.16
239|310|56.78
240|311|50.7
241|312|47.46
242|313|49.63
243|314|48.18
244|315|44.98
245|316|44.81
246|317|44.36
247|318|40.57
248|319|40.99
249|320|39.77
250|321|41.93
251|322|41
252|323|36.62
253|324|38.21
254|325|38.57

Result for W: 1.4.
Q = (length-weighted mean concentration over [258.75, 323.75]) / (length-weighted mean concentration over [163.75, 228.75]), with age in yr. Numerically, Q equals 0.75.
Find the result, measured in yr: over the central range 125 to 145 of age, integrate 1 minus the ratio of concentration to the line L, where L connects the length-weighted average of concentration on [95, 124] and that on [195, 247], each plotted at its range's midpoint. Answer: -4.44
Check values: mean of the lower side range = 35.4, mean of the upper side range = 59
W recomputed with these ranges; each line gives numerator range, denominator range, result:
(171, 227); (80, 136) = 1.90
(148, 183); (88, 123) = 2.06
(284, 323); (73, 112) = 1.87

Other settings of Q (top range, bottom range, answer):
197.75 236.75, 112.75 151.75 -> 1.20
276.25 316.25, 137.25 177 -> 0.79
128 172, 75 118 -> 2.14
